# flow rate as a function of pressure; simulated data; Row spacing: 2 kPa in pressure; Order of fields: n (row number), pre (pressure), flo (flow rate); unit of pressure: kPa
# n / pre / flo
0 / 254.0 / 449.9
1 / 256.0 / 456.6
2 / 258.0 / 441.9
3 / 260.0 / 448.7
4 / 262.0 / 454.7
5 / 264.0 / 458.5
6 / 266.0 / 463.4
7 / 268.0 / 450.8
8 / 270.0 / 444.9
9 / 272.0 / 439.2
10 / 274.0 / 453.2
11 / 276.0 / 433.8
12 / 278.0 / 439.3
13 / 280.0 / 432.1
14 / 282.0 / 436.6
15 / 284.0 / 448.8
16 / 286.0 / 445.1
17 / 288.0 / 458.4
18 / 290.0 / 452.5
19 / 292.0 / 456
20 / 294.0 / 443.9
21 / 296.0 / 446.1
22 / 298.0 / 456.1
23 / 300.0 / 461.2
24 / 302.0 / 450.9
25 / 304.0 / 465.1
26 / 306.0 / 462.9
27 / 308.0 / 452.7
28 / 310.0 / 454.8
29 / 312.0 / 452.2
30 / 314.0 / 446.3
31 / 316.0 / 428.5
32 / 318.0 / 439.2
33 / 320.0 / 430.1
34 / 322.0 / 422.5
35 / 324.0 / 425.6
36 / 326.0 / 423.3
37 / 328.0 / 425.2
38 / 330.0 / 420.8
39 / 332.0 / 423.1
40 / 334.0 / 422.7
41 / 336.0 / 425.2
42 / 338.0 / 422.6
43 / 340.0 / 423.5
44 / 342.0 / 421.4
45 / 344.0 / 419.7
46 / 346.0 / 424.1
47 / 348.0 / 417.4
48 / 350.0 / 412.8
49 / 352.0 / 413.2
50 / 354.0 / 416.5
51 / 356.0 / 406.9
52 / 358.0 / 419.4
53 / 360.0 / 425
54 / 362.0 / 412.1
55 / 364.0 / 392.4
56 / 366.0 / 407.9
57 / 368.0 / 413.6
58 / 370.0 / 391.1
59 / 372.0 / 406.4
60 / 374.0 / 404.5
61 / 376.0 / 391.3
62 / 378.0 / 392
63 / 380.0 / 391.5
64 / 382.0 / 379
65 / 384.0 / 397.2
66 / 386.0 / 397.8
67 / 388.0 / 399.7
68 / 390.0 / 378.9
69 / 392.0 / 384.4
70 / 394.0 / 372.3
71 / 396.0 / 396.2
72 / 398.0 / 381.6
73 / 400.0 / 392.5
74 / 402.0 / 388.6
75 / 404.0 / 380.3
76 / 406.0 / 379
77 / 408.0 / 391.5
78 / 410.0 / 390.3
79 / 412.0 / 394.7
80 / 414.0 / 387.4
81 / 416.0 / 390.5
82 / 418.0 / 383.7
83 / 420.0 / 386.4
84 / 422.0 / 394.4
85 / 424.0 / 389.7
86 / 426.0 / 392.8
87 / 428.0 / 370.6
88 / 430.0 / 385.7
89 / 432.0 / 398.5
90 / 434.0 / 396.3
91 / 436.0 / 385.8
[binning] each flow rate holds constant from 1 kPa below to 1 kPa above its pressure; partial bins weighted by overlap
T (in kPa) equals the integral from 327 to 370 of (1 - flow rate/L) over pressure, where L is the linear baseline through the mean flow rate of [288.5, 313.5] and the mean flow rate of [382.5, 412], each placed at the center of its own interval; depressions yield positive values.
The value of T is 0.5 kPa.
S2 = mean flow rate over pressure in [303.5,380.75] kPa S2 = 421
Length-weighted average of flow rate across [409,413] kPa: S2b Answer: 392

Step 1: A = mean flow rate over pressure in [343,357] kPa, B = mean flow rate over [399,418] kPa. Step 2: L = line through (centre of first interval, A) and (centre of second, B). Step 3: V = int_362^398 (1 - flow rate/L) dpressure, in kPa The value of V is 0.7 kPa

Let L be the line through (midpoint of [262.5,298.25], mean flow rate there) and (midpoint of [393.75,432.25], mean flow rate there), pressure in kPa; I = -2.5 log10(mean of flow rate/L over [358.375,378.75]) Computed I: 0.01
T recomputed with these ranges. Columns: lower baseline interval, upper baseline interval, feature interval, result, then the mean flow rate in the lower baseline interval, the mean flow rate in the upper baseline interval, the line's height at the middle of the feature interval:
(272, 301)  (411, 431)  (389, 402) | 0.5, 447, 388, 399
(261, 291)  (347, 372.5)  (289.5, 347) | -1.2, 447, 410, 429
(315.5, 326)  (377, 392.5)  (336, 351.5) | -0.2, 429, 390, 415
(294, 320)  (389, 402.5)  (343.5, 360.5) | 0.0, 450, 385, 417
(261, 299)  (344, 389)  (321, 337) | 0.0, 448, 405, 424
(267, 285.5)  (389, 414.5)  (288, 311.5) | -1.3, 442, 386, 432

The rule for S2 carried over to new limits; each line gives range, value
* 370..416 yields 390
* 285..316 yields 453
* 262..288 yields 446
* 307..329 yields 436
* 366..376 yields 403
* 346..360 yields 416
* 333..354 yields 420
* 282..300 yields 451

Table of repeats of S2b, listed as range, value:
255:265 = 452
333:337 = 424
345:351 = 418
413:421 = 387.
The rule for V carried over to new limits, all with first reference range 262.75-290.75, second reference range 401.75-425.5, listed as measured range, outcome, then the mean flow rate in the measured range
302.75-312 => -0.5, 458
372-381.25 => 0.2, 396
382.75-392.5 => 0.2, 392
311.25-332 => -0.1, 431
